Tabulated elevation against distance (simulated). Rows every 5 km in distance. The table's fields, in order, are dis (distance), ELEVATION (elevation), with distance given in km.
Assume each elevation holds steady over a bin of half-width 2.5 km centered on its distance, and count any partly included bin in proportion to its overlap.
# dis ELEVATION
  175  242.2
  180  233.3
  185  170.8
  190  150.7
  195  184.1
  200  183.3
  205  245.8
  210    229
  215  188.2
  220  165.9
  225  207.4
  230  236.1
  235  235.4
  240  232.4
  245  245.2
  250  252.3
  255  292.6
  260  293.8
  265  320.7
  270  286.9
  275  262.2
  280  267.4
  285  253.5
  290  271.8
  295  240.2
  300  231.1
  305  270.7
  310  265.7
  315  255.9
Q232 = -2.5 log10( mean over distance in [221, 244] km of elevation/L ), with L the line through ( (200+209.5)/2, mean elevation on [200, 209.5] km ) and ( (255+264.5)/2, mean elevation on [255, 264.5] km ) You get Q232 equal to 0.17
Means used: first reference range 226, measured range 225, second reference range 299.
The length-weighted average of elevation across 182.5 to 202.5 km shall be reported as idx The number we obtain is 172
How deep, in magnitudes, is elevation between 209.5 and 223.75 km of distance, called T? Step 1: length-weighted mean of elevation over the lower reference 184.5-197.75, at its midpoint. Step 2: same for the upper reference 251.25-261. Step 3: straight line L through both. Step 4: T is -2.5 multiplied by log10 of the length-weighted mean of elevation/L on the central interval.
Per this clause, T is 0.13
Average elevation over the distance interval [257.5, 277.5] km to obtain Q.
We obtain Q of 291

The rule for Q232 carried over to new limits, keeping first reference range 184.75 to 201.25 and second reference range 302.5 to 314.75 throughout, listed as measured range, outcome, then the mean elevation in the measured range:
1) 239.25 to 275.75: -0.223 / 276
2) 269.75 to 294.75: -0.086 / 264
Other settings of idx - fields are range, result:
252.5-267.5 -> 302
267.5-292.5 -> 268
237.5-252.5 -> 243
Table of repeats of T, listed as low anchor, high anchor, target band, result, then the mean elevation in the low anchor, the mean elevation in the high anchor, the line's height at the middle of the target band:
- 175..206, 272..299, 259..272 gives -0.23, 196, 258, 245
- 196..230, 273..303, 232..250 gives -0.08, 205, 255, 223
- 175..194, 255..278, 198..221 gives 0.08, 192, 291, 222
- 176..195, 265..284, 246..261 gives -0.07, 189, 277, 256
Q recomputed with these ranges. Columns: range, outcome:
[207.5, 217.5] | 209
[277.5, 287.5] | 260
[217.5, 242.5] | 215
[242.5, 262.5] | 271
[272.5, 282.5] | 265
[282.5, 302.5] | 249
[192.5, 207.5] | 204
